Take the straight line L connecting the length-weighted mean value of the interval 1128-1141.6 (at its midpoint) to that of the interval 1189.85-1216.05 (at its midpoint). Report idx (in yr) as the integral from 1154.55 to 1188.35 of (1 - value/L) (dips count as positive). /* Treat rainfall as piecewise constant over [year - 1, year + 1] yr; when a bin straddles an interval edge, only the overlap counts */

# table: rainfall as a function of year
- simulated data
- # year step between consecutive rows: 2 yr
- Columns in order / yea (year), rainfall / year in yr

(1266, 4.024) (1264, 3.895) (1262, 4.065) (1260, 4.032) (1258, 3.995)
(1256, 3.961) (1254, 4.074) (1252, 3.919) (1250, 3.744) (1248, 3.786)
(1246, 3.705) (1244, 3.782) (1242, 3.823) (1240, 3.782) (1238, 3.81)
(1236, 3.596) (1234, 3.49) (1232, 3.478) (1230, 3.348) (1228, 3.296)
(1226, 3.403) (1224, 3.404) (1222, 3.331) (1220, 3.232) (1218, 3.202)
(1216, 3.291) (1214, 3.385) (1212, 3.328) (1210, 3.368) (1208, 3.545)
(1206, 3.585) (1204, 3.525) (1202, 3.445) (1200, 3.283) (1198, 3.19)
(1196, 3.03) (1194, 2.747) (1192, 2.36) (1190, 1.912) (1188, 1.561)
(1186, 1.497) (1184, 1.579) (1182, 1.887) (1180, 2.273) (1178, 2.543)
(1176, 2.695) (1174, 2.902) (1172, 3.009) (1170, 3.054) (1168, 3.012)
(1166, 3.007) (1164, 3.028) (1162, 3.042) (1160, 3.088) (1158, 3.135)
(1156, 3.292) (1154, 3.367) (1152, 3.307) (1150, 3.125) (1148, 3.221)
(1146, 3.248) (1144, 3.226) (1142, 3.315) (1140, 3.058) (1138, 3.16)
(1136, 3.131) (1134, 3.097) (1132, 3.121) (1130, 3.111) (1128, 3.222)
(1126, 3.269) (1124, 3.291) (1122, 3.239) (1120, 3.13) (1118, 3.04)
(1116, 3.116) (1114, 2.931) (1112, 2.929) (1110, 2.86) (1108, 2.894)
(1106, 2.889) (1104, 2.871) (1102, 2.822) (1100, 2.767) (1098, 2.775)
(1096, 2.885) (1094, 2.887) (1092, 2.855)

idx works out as 5.4 yr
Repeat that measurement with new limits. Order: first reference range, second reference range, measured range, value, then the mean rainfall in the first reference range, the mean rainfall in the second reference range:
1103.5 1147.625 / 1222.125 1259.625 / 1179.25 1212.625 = 7.3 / 3.1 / 3.69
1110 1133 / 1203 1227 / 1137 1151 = -0.1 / 3.12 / 3.38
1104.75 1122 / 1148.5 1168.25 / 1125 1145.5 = -0.7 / 2.99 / 3.15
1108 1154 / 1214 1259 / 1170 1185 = 4.0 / 3.14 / 3.61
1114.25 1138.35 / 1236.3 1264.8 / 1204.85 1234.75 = 2.6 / 3.15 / 3.88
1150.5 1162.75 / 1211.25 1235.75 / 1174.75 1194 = 7.0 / 3.21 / 3.36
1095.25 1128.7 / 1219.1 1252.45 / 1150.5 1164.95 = 0.1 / 2.99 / 3.58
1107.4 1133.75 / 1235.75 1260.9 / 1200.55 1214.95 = 0.6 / 3.09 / 3.85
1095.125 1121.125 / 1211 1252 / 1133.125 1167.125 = -0.5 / 2.92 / 3.52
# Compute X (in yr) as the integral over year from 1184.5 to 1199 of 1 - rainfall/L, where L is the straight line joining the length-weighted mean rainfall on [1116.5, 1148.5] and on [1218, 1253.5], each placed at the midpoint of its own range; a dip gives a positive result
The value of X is 4.7 yr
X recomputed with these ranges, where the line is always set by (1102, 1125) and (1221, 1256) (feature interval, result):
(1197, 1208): 0.1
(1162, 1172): 0.8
